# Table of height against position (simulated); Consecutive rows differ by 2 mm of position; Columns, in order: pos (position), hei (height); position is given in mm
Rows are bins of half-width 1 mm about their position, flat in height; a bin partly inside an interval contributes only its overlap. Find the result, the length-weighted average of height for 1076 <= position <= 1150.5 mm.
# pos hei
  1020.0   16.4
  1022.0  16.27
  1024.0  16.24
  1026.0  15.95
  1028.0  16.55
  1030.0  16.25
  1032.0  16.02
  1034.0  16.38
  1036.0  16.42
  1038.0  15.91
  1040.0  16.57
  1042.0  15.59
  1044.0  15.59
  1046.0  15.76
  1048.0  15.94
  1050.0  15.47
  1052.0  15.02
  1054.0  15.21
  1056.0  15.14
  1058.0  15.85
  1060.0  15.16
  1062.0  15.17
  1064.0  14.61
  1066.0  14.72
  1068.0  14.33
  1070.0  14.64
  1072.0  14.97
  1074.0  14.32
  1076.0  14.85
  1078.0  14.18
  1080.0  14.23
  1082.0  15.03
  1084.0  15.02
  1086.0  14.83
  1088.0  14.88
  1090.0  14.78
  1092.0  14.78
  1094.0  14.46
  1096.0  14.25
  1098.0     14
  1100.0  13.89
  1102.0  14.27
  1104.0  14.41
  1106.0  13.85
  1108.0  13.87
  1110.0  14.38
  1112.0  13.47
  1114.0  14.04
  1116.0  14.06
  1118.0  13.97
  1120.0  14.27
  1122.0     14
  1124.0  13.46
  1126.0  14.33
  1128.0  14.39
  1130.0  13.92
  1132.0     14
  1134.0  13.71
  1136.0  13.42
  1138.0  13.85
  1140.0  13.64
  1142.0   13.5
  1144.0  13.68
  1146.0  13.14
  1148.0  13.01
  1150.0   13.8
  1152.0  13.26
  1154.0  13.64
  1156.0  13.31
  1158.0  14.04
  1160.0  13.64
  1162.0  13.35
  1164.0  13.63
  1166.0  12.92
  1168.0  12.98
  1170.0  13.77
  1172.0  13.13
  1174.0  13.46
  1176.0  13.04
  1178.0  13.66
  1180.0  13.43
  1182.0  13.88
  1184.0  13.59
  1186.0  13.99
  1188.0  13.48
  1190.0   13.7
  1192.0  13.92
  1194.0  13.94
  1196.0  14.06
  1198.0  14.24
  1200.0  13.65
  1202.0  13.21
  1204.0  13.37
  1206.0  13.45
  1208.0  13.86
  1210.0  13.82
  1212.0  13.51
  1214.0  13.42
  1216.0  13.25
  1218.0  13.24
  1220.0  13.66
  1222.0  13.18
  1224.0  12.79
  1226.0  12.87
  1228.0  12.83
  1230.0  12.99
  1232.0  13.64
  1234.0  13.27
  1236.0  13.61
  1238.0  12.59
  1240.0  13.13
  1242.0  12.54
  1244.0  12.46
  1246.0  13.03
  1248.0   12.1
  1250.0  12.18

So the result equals 14.1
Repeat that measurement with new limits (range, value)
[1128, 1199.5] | 13.6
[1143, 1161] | 13.5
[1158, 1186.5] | 13.5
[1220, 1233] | 13.1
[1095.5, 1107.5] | 14.1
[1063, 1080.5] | 14.5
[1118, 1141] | 13.9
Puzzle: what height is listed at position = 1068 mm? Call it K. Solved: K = 14.33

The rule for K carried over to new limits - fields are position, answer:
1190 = 13.7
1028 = 16.55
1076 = 14.85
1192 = 13.92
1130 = 13.92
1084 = 15.02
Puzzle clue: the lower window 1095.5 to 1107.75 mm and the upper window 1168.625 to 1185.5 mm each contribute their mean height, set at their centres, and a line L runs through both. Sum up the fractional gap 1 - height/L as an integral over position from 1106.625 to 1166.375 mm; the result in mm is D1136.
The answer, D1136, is 0.4 mm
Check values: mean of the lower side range 14.1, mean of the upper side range 13.5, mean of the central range 13.7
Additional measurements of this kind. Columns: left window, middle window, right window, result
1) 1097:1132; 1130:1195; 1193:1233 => 0.92 mm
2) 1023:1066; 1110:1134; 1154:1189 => 0.61 mm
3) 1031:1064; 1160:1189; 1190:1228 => 1.06 mm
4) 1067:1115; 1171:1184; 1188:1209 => 0.39 mm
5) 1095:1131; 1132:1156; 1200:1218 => 0.59 mm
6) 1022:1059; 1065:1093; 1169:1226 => 1.16 mm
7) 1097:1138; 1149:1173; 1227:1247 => 0.30 mm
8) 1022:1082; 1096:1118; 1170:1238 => 1.03 mm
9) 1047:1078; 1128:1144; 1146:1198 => 0.31 mm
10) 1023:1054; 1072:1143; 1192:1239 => 3.68 mm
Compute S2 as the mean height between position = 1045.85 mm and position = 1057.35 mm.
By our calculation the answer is 15.4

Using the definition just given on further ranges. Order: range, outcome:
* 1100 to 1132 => 14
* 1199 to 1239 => 13.3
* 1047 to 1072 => 15.1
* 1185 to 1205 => 13.8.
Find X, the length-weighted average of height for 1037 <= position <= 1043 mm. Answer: 16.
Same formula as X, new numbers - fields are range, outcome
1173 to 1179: 13.4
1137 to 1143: 13.7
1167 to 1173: 13.3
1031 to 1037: 16.3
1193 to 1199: 14.1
